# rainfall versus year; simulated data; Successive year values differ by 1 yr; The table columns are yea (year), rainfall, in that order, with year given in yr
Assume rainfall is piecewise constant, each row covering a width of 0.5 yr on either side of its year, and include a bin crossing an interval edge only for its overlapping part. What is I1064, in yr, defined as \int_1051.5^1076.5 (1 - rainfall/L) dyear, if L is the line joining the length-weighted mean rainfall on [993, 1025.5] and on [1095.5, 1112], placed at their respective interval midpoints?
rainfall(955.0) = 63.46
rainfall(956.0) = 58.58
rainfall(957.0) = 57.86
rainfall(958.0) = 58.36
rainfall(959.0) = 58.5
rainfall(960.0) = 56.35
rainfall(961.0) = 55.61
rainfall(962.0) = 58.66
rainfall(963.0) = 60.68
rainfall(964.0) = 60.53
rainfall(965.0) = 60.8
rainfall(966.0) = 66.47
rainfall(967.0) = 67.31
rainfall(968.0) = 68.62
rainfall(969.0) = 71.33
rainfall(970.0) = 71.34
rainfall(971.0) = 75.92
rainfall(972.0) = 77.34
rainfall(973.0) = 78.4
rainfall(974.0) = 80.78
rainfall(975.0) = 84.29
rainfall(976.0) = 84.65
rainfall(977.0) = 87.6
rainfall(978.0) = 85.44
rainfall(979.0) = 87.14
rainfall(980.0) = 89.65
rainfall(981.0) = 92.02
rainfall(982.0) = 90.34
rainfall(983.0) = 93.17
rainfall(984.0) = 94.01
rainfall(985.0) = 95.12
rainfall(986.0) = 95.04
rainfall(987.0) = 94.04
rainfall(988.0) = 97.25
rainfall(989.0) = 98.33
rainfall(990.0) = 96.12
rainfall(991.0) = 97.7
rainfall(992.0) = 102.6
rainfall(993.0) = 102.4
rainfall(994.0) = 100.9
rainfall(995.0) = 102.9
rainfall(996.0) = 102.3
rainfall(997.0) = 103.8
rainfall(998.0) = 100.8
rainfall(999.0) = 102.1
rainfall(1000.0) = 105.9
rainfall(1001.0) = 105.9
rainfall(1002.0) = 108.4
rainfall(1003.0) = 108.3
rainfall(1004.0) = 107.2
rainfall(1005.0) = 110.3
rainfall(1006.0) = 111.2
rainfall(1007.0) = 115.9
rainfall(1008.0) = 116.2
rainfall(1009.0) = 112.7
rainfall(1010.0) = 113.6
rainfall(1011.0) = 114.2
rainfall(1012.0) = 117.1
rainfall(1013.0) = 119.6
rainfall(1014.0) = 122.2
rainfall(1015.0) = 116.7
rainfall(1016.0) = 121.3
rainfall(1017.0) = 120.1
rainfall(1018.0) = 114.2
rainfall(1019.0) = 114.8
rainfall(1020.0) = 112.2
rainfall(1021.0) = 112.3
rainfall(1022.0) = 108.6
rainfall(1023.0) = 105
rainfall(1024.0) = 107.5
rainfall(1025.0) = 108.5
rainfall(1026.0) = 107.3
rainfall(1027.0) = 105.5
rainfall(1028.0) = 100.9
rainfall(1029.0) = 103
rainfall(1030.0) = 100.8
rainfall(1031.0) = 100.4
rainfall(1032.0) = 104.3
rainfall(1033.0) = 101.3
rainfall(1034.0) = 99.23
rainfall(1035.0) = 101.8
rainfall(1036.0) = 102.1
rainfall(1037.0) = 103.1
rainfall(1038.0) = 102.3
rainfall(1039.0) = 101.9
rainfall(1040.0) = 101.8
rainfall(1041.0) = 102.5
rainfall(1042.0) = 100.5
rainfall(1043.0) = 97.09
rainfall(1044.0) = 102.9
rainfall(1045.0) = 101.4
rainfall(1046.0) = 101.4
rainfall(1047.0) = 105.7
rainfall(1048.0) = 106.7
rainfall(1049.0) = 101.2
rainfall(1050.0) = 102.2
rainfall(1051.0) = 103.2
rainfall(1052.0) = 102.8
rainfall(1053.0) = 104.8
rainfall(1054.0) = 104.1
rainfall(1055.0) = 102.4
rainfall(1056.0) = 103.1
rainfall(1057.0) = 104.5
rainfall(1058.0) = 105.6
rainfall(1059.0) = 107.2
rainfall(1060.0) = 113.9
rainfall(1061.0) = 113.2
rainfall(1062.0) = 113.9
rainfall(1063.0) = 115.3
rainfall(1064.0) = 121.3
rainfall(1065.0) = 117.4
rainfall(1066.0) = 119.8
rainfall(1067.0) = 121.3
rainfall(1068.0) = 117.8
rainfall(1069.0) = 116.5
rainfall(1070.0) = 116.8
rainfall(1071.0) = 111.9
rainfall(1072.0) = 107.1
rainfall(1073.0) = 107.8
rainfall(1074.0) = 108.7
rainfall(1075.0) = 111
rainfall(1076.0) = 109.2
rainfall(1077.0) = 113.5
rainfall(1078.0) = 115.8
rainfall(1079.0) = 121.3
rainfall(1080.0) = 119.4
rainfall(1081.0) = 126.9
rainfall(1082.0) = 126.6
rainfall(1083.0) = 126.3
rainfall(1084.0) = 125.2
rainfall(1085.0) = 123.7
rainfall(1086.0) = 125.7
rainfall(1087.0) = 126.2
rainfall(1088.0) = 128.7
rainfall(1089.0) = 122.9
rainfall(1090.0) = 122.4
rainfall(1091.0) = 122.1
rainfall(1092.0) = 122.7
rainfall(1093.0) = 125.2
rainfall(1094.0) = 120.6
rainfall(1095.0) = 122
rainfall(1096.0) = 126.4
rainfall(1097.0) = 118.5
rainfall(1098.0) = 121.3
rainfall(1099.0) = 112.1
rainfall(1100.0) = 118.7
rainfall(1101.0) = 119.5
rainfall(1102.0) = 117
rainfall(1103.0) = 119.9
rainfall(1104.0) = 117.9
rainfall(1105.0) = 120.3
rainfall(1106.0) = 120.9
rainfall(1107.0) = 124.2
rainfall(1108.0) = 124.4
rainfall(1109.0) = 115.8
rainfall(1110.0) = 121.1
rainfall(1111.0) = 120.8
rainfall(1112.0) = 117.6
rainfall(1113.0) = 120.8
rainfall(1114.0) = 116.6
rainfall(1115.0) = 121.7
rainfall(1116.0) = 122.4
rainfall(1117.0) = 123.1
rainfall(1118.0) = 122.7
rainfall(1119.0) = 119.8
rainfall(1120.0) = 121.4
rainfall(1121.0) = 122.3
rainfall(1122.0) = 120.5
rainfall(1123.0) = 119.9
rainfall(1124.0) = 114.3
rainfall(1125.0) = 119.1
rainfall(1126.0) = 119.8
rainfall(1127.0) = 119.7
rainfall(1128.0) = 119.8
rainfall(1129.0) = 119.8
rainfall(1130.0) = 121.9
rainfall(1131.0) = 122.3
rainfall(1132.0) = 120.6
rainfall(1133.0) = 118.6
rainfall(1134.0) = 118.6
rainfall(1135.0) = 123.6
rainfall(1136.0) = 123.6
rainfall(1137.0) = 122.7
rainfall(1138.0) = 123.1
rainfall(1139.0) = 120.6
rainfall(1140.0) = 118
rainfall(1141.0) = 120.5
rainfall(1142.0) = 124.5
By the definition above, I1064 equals 1.1 yr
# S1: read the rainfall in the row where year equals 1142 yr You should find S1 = 124.5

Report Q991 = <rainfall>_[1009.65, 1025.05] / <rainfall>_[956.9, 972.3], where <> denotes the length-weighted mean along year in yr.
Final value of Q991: 1.8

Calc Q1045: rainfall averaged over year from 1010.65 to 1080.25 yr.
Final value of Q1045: 109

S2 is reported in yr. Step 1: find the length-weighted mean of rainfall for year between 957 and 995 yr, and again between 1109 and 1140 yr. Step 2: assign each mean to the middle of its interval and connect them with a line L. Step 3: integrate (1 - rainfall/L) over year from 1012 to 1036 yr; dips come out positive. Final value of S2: -4.0 yr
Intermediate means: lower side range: 80.9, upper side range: 121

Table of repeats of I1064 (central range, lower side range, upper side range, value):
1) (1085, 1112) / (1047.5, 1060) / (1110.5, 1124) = -1.34 yr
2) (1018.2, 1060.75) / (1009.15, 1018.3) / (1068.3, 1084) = 4.60 yr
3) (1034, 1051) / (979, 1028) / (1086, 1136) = 1.40 yr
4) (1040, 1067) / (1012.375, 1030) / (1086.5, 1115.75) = 1.99 yr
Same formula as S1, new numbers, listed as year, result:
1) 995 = 102.9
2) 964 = 60.53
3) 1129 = 119.8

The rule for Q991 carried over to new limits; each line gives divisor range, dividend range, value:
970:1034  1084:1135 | 1.19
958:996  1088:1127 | 1.47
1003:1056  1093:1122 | 1.12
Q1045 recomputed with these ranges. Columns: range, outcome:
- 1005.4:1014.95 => 116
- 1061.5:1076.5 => 114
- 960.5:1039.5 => 97.4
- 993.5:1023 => 111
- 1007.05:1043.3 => 108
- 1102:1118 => 120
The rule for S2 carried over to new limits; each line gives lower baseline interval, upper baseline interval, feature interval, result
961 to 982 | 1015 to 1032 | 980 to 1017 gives -4.9 yr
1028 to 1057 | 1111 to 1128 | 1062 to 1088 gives -2.0 yr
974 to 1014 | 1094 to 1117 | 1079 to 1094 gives -1.0 yr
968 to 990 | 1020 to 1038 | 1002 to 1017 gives -2.7 yr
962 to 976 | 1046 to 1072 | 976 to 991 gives -2.9 yr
